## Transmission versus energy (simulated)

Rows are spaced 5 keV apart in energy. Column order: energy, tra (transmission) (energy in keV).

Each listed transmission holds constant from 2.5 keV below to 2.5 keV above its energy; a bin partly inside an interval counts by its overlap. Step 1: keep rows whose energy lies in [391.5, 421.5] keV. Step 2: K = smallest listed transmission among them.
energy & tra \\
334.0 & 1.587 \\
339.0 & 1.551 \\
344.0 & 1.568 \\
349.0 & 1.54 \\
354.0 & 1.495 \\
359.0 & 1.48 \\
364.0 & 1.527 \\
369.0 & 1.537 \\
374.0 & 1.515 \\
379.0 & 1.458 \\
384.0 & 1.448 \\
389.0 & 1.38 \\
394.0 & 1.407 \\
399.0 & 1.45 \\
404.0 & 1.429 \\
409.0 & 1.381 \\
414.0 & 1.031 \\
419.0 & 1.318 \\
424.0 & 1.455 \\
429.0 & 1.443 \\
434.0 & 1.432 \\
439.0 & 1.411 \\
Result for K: 1.031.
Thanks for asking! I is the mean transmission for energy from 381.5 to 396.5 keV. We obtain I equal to 1.41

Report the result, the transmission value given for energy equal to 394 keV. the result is 1.407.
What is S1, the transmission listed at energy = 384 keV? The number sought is 1.448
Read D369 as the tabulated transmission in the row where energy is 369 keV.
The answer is 1.537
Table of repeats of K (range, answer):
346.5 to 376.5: 1.48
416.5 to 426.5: 1.318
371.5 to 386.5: 1.448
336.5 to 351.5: 1.54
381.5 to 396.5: 1.38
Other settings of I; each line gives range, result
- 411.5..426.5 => 1.27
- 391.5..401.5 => 1.43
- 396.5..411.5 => 1.42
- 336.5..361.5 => 1.53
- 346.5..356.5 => 1.52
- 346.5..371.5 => 1.52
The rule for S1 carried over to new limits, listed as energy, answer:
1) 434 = 1.432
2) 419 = 1.318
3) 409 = 1.381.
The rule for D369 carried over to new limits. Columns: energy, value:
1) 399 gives 1.45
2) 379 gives 1.458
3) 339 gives 1.551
